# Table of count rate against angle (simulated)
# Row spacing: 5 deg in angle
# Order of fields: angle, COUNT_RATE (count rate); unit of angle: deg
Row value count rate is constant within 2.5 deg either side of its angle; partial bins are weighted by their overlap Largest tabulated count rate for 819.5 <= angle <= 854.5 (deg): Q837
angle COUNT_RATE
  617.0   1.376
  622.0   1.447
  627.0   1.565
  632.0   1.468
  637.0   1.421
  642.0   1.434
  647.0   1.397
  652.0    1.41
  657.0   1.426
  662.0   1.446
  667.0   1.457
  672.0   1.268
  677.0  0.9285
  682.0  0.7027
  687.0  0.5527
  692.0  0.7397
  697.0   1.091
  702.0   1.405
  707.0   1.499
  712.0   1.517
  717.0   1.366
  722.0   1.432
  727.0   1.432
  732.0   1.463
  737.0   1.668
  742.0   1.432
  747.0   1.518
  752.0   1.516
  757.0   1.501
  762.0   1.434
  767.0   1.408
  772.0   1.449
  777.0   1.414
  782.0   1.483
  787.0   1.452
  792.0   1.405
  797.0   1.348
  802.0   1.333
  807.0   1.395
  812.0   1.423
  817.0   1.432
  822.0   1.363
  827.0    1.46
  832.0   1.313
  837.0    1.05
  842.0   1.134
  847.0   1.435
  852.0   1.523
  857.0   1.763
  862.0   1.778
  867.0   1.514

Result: 1.523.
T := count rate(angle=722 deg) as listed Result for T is 1.432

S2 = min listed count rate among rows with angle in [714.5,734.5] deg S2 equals 1.366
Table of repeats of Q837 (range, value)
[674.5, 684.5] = 0.9285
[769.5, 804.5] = 1.483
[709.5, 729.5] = 1.517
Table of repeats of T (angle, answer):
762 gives 1.434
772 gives 1.449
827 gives 1.46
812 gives 1.423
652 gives 1.41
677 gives 0.9285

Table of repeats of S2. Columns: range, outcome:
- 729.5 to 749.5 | 1.432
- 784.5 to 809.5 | 1.333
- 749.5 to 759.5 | 1.501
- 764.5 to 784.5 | 1.408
